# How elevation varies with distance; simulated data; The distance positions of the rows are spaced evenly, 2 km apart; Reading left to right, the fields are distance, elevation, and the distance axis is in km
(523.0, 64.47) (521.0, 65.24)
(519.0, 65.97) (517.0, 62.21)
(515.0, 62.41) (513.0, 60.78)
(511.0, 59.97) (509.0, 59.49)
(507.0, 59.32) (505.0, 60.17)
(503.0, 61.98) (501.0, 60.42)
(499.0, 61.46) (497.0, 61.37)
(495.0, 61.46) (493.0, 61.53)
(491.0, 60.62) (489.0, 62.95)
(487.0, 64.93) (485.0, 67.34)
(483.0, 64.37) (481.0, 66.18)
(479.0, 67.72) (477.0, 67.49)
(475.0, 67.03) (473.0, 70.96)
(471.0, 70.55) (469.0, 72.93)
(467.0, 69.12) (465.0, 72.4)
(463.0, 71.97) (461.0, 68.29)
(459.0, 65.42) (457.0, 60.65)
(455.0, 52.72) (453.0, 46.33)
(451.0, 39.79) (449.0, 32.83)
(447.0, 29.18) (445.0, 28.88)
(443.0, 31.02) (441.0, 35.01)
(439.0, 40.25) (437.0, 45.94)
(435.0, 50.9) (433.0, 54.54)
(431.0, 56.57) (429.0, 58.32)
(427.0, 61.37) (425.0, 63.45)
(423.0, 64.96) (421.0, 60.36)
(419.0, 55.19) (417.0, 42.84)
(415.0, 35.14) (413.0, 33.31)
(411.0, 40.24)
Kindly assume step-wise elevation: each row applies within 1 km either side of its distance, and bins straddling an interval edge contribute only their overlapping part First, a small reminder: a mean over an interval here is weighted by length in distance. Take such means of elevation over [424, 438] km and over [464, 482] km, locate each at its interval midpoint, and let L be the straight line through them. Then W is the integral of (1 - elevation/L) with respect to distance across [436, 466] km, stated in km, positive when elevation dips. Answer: 7.1 km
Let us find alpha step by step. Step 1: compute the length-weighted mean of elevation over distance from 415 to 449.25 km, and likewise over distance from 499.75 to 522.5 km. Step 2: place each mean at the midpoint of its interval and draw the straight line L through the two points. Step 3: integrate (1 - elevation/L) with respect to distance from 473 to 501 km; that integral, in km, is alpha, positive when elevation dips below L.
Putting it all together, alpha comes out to -3.4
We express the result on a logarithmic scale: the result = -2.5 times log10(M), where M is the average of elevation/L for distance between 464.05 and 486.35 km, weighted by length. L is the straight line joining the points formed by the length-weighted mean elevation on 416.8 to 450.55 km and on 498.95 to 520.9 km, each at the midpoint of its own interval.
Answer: -0.24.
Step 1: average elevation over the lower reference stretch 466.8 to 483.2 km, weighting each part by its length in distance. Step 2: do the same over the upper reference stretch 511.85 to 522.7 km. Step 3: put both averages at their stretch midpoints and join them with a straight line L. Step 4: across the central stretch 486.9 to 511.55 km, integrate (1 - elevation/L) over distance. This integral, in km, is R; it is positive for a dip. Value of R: 1.7 km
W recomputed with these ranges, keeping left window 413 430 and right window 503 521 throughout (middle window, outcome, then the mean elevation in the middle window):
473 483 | -1.5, 67.2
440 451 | 4.7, 32.1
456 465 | -1.6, 67.2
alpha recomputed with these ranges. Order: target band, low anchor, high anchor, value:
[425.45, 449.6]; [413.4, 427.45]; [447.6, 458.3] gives 2.78 km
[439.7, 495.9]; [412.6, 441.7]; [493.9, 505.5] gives -1.03 km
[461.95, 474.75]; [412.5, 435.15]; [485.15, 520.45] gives -2.83 km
